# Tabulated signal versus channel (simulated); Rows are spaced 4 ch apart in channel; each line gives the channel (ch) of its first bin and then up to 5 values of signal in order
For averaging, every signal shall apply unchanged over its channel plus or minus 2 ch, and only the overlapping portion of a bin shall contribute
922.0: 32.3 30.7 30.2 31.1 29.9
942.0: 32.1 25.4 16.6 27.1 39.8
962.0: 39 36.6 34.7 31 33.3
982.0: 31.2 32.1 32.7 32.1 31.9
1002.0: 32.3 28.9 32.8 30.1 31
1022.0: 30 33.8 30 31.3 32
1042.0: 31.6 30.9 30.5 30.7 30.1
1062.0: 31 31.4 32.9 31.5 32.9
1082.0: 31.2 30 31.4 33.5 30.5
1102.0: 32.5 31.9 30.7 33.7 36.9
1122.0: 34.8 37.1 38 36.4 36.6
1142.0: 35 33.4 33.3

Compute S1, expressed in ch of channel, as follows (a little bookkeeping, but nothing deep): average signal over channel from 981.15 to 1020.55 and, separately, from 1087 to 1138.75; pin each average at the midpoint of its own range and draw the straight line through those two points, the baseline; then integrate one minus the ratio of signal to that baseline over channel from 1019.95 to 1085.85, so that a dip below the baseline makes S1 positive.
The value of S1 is 2.7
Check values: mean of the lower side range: 31.5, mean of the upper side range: 34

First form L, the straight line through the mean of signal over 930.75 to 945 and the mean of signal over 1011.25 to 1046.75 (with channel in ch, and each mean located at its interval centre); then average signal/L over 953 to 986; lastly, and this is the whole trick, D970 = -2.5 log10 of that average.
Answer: -0.11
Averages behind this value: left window 30.6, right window 31.2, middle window 34.2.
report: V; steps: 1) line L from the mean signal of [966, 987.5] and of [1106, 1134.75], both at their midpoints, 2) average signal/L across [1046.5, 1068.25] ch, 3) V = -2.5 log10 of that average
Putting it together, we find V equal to 0.11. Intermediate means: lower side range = 32.9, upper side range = 35.1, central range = 30.8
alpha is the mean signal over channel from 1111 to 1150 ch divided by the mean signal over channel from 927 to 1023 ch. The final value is 1.1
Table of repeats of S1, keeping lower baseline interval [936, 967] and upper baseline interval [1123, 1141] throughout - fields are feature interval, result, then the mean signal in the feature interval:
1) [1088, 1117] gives 2.9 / 32.2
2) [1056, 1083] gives 2.4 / 31.6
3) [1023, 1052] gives 1.9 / 31.4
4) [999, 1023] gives 1.3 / 30.9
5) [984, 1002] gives -0.1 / 32.2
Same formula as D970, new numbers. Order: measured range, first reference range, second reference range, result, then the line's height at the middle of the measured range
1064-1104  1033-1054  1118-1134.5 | 0.07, 33.9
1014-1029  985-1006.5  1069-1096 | 0.02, 31.9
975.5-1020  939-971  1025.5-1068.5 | -0.02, 31.2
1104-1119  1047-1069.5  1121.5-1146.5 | 0.05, 34.6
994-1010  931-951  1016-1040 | -0.04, 30.3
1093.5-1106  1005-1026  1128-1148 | 0.08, 34.3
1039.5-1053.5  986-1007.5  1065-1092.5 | 0.02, 31.7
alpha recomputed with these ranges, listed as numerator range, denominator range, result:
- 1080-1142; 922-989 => 1.08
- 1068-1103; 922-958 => 1.10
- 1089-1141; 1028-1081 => 1.09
